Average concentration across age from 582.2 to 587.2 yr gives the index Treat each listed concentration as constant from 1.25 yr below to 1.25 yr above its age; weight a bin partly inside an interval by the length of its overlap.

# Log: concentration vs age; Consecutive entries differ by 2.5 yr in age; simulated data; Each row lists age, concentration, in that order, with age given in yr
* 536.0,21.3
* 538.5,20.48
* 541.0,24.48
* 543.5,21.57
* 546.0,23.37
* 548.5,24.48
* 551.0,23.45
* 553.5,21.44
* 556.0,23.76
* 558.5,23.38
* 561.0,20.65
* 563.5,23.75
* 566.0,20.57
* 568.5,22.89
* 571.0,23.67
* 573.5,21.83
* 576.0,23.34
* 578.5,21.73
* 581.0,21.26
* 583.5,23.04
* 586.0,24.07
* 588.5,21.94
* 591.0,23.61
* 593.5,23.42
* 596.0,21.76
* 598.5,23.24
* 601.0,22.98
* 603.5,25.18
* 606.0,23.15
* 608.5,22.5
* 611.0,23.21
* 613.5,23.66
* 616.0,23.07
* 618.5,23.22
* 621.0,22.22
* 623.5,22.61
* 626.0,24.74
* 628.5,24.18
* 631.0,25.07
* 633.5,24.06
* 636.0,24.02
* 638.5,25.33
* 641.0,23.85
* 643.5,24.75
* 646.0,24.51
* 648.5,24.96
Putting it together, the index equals 23.5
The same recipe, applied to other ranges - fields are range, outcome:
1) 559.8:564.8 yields 22.2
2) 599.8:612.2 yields 23.4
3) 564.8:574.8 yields 22.3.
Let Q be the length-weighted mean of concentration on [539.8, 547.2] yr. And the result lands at 23.1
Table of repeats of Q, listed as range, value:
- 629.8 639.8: 24.6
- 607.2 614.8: 23.1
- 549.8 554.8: 22.4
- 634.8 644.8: 24.5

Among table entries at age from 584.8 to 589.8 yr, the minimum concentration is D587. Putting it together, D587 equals 21.94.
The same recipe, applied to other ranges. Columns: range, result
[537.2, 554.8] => 20.48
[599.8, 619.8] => 22.5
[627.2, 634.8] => 24.06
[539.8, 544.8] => 21.57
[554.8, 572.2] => 20.57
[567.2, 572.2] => 22.89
